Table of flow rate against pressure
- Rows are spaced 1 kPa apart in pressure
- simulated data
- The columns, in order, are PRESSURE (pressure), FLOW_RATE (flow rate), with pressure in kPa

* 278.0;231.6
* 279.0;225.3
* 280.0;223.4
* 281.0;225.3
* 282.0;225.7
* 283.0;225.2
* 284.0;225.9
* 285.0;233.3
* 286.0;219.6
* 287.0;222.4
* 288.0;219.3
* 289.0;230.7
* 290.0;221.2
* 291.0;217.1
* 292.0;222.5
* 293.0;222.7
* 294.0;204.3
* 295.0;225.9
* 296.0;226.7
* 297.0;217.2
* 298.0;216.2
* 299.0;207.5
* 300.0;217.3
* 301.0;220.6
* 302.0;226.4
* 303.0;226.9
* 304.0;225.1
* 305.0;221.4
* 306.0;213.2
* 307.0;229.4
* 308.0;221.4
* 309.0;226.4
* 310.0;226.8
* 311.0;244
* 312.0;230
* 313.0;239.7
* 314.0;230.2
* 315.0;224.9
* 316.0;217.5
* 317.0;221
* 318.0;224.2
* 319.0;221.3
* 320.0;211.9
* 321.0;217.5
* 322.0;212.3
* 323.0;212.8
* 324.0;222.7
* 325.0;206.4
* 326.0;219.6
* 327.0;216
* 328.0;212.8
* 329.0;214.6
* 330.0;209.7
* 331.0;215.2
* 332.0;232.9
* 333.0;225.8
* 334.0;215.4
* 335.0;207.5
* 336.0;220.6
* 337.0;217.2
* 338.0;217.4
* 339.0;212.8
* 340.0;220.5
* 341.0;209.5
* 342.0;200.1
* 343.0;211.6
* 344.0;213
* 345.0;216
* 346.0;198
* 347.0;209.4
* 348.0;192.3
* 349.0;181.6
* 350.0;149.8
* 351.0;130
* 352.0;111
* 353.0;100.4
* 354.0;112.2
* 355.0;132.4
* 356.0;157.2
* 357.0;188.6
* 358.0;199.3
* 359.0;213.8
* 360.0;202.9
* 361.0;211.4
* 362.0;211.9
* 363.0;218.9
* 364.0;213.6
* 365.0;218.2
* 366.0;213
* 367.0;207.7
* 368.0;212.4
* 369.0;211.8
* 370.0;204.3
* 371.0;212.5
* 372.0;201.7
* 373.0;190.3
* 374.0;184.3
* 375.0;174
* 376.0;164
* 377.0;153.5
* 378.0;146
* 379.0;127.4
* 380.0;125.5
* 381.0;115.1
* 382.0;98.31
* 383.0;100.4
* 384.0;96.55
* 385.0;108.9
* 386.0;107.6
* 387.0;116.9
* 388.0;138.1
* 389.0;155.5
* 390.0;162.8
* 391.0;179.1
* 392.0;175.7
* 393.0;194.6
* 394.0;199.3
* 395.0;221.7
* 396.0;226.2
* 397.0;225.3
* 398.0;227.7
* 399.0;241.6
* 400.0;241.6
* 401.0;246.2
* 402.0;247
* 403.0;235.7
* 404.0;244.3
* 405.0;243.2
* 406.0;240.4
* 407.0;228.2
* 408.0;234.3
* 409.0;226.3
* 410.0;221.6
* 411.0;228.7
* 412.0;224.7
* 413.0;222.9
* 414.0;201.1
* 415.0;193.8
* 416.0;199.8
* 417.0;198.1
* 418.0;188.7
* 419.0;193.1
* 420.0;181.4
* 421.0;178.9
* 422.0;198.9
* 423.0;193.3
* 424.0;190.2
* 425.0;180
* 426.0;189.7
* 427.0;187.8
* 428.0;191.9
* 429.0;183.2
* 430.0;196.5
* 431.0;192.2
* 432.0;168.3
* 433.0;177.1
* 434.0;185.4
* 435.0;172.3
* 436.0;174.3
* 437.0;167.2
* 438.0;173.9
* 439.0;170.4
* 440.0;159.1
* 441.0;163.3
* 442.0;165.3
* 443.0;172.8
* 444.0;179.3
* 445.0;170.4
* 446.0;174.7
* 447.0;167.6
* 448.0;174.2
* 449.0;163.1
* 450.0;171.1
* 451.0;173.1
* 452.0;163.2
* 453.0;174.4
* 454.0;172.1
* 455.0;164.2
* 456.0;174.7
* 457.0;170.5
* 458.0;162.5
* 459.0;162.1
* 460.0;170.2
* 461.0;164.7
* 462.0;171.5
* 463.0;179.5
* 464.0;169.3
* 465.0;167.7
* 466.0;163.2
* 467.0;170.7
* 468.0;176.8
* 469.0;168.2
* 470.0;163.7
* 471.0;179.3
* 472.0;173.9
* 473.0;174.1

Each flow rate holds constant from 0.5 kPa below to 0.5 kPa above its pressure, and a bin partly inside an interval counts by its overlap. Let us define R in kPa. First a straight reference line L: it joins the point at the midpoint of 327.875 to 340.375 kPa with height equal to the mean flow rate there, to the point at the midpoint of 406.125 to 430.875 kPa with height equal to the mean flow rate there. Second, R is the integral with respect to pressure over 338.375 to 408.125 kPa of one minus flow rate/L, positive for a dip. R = 8.0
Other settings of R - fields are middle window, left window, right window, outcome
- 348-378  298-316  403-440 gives 4.25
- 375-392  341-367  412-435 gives 4.90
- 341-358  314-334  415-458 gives 3.11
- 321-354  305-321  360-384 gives 0.97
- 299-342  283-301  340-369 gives -3.00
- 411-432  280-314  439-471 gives -1.58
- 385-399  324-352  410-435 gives 1.32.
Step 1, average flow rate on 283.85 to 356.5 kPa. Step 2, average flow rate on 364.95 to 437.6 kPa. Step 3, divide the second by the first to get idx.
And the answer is 0.9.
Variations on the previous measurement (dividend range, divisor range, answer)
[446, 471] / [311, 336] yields 0.77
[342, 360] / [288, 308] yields 0.79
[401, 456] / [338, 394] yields 1.10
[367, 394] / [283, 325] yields 0.71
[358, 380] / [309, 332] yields 0.88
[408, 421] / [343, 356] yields 1.26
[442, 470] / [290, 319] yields 0.76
